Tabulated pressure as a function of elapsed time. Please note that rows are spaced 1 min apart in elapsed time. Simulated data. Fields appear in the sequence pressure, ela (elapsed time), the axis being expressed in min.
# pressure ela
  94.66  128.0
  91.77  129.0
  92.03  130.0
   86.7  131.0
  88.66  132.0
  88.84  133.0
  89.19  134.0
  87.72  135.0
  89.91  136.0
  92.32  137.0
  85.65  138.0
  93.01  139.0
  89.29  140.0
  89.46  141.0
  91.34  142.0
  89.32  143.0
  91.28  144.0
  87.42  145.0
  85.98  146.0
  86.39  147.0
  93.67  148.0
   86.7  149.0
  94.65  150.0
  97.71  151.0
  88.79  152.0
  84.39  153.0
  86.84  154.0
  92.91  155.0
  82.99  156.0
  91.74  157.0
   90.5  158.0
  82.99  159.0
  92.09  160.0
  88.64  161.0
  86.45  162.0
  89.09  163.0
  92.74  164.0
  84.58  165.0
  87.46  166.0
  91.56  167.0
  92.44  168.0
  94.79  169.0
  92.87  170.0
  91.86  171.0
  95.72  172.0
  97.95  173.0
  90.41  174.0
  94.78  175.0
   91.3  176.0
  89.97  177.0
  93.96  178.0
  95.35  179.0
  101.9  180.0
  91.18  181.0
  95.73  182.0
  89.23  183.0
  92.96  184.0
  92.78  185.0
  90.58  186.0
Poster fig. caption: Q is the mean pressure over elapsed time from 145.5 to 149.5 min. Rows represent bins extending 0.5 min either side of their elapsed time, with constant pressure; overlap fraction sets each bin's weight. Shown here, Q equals 88.2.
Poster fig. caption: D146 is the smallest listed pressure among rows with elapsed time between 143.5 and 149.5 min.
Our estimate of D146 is 85.98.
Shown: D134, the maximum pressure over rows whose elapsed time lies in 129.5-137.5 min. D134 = 92.32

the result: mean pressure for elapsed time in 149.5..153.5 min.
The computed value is 91.4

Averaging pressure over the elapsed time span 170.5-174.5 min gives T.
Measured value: 94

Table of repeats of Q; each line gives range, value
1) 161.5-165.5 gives 88.2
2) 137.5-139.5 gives 89.3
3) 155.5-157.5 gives 87.4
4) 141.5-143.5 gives 90.3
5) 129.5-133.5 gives 89.1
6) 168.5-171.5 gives 93.2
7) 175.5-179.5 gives 92.6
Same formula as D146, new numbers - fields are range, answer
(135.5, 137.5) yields 89.91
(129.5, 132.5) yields 86.7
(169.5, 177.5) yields 89.97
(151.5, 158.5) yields 82.99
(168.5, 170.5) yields 92.87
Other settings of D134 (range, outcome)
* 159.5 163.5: 92.09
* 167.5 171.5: 94.79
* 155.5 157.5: 91.74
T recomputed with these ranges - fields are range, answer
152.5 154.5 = 85.6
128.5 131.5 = 90.2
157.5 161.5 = 88.6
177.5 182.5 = 95.6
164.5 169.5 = 90.2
